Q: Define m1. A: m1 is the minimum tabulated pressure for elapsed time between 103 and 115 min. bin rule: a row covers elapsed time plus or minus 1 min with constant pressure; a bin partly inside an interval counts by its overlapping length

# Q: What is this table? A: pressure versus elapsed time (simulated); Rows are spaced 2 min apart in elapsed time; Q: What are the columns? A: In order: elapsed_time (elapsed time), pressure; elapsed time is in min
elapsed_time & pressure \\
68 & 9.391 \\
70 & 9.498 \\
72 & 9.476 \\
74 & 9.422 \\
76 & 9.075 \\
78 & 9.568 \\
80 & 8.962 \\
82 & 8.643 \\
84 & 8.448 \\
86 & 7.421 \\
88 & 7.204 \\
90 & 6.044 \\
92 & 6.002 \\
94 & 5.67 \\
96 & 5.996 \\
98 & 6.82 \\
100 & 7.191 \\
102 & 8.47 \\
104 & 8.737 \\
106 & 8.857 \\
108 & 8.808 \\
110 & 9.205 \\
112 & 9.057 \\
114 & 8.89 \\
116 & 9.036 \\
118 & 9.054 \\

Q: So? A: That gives 8.737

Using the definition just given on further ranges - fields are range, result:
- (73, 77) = 9.075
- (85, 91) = 6.044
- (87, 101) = 5.67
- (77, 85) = 8.448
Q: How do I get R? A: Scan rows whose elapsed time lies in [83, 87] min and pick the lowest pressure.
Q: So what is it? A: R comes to 7.421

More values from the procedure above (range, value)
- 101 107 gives 8.47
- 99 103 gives 7.191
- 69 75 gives 9.422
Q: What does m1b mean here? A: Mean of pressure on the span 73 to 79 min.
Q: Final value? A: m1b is 9.36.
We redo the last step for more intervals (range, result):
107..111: 9.01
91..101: 6.34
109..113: 9.13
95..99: 6.41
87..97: 6.18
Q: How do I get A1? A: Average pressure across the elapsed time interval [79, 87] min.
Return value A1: 8.37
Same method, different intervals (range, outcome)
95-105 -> 7.44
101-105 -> 8.6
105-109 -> 8.83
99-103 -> 7.83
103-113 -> 8.93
